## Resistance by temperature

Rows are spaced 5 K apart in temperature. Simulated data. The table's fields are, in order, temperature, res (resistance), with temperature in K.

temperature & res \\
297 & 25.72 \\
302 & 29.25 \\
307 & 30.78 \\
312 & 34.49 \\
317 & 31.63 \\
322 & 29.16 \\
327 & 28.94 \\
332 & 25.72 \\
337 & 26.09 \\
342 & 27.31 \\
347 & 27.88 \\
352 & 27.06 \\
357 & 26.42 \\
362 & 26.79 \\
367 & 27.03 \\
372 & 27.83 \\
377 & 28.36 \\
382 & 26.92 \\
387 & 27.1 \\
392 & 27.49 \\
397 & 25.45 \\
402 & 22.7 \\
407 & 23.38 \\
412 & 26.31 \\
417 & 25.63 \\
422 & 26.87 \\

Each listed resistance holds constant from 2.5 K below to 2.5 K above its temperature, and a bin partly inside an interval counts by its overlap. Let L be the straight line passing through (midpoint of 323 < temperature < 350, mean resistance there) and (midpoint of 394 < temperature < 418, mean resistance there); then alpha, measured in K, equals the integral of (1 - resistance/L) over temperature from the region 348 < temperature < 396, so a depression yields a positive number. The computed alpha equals -2.3 K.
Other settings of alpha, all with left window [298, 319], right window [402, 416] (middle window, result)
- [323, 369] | 2.50 K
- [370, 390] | -0.83 K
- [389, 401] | -0.26 K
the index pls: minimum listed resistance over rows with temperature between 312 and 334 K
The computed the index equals 25.72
